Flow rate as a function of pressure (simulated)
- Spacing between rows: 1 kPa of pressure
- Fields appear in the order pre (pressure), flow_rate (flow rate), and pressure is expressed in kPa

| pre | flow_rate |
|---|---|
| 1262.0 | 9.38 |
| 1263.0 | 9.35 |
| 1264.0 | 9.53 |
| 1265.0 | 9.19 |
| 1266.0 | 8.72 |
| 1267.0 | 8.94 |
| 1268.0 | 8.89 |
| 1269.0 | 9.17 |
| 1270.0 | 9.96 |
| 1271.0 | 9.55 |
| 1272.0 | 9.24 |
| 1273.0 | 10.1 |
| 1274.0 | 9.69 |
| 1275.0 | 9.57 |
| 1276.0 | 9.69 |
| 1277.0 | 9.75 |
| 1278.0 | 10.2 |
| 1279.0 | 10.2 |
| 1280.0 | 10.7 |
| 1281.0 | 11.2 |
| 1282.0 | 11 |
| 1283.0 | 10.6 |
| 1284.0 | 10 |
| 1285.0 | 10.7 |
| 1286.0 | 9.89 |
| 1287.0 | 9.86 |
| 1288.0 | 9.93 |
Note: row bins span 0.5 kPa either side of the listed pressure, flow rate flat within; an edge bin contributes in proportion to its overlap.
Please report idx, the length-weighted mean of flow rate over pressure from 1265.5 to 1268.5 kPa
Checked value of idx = 8.85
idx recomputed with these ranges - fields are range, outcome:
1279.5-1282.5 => 11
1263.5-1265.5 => 9.36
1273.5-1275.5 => 9.63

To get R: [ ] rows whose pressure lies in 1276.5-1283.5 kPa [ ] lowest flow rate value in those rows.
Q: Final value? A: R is 9.75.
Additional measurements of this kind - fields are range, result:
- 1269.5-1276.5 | 9.24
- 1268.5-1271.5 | 9.17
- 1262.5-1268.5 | 8.72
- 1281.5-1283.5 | 10.6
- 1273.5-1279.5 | 9.57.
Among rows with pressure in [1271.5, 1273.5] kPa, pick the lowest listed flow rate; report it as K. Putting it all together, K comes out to 9.24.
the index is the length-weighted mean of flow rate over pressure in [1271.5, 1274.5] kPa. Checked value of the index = 9.68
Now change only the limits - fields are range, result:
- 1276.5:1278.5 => 9.97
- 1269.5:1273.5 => 9.71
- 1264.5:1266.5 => 8.96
